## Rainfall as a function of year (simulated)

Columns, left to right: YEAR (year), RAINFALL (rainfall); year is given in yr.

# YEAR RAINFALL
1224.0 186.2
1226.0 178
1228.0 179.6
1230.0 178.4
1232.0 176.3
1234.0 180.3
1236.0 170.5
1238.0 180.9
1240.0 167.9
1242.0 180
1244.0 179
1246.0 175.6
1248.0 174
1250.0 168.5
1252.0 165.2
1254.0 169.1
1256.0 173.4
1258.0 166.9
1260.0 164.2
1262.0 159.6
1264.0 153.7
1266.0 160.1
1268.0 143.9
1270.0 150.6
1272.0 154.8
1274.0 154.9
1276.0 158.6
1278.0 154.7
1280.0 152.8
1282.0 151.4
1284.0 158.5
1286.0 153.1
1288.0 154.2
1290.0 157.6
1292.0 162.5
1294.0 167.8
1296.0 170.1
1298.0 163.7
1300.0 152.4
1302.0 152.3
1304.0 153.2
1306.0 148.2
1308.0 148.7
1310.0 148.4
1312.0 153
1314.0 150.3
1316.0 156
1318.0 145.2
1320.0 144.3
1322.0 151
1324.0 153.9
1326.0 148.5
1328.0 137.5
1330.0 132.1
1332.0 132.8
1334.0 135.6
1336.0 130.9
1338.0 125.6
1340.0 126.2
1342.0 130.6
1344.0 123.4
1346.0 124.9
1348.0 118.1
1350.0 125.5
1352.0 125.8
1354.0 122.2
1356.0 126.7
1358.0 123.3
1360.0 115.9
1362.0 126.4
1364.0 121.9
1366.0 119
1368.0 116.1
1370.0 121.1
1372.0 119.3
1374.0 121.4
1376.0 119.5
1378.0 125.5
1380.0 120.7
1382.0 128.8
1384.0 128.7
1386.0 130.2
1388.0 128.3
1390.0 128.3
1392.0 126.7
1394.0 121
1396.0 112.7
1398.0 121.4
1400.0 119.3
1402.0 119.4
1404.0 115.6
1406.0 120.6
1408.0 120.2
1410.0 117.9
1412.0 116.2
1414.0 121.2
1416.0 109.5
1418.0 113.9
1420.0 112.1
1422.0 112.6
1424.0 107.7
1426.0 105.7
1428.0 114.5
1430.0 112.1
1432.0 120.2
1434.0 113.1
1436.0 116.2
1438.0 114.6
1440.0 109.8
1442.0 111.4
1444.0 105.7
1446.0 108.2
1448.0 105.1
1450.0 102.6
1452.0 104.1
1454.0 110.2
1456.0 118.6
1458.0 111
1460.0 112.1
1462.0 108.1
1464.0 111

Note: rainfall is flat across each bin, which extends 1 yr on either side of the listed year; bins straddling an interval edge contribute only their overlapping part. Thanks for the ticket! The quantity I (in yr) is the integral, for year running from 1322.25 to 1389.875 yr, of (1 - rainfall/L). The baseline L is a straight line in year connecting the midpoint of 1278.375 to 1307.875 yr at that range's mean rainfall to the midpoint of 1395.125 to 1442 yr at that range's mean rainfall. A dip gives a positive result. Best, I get 4.3 yr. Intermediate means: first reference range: 157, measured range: 127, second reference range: 115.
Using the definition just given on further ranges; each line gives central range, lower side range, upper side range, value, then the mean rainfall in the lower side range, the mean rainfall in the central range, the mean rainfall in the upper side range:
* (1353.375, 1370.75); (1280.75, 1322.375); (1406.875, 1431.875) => 1.6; 154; 121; 114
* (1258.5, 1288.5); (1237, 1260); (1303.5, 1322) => 1.5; 172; 155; 150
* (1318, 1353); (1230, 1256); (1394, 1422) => 2.1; 174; 134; 117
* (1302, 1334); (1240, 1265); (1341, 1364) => -1.7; 169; 147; 124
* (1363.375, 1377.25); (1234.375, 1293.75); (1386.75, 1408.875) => 1.1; 163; 120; 121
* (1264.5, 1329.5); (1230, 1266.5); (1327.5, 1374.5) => -2.0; 171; 153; 125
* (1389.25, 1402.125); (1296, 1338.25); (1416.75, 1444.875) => 0.2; 147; 121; 112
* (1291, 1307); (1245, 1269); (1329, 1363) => -1.3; 165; 159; 126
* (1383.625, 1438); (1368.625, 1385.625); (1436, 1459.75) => -0.5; 123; 118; 110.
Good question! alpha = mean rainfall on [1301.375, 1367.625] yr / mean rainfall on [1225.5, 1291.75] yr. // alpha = 0.82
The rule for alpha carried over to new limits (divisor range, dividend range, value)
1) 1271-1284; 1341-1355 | 0.80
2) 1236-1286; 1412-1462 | 0.68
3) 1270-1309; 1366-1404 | 0.78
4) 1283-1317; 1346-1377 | 0.78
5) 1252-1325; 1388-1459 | 0.73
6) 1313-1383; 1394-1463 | 0.87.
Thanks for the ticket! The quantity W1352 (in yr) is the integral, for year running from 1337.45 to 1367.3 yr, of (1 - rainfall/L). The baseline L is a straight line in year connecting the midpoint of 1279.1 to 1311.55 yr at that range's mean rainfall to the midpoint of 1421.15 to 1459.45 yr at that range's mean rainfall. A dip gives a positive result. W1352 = 3.1 yr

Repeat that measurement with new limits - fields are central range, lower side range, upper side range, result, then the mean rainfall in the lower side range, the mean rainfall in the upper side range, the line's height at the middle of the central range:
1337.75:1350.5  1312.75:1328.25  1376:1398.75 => 1.4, 149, 125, 140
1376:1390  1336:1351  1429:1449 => -0.8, 125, 112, 120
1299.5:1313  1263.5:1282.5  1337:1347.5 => -1.0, 154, 126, 140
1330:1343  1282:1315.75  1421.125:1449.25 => 1.2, 156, 111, 143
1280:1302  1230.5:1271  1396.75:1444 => -0.4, 168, 115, 155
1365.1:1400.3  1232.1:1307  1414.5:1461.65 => 1.4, 162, 111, 128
